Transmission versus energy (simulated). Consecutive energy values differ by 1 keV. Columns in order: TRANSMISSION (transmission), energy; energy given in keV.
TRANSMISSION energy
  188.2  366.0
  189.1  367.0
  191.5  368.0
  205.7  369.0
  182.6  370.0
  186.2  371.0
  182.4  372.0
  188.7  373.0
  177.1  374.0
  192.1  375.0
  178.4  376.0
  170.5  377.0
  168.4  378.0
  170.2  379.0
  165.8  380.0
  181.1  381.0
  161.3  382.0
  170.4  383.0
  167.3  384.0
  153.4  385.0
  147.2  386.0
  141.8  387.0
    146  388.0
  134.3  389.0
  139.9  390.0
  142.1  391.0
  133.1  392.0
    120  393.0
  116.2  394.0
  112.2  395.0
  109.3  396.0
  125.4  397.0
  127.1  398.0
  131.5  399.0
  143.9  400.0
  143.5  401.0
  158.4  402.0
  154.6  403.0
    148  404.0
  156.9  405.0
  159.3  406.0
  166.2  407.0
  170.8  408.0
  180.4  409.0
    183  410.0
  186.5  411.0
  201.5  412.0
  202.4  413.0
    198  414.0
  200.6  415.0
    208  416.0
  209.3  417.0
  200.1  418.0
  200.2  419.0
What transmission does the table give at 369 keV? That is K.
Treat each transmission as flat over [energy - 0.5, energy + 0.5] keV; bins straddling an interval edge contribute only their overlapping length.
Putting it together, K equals 205.7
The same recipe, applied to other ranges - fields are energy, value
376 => 178.4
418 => 200.1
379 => 170.2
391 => 142.1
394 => 116.2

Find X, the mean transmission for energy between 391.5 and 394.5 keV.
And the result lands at 123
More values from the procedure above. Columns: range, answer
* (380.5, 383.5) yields 171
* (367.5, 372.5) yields 190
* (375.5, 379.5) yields 172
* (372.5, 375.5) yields 186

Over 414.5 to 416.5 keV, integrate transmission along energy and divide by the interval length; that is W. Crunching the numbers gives 204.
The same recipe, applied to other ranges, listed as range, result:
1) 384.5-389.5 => 145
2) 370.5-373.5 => 186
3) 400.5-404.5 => 151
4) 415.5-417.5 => 209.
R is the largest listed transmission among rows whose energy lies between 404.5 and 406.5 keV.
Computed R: 159.3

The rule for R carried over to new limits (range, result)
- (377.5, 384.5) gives 181.1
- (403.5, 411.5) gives 186.5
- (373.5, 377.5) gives 192.1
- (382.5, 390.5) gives 170.4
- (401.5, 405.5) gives 158.4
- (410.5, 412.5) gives 201.5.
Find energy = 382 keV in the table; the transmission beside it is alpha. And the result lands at 161.3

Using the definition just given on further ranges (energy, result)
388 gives 146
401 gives 143.5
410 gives 183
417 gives 209.3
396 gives 109.3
